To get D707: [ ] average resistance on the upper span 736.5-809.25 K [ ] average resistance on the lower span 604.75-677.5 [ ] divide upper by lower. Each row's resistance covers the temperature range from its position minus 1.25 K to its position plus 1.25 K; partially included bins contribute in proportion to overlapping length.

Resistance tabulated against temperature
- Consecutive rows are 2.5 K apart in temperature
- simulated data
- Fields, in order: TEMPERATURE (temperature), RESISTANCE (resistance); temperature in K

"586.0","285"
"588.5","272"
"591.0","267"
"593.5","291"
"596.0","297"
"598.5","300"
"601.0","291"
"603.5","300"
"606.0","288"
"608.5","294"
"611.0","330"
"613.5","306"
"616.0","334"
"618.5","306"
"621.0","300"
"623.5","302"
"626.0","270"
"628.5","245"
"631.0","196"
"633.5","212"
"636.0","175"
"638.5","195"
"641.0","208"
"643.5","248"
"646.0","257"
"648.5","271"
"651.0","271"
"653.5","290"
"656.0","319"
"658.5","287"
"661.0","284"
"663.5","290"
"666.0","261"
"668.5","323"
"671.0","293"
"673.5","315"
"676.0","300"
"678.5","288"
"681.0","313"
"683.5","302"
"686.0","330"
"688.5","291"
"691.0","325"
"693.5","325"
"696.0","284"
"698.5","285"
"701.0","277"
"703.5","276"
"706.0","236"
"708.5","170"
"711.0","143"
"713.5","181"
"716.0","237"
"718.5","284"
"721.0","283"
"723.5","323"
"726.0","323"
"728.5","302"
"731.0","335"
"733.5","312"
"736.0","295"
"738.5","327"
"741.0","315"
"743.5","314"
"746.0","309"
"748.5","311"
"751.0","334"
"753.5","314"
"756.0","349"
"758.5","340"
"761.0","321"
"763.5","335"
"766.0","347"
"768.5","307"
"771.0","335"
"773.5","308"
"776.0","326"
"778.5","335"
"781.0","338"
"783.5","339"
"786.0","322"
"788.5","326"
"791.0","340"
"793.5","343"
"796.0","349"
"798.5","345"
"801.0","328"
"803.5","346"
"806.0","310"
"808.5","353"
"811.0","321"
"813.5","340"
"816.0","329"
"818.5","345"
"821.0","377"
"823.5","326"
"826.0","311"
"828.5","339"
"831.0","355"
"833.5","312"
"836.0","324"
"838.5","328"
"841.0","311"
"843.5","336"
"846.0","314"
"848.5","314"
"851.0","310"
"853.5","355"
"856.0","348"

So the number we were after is 1.2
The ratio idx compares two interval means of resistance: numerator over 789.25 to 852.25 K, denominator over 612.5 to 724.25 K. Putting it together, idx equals 1.23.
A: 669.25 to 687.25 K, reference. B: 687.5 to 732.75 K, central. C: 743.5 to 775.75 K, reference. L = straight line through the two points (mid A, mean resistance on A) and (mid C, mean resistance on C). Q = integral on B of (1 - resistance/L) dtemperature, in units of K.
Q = 6.1 K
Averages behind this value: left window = 306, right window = 325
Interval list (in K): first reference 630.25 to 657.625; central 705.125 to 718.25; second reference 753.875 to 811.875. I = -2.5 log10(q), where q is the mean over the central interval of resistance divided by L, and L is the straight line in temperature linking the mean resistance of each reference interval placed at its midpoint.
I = 0.39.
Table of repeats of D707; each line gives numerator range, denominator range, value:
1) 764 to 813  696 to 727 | 1.32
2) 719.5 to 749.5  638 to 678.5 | 1.12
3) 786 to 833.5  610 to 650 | 1.30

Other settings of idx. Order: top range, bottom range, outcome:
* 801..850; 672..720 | 1.22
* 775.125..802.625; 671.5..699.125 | 1.10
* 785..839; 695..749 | 1.21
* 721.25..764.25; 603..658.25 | 1.19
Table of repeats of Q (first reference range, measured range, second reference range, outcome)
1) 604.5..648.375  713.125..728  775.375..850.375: 0.98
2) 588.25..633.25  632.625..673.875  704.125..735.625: 1.90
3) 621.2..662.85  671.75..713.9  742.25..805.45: 1.02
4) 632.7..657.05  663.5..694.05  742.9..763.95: -3.92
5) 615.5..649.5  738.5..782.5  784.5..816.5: -1.59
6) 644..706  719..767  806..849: -1.56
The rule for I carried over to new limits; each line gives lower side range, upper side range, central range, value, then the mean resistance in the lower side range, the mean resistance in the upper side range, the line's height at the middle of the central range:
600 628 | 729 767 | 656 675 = 0.05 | 300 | 323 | 309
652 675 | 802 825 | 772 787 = 0.00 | 296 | 338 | 328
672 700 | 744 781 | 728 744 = 0.01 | 305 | 327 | 319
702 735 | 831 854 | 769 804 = -0.13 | 262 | 323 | 296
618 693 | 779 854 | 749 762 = -0.07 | 276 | 333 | 311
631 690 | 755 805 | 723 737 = -0.02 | 273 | 334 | 309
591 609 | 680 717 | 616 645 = 0.16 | 293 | 265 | 284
